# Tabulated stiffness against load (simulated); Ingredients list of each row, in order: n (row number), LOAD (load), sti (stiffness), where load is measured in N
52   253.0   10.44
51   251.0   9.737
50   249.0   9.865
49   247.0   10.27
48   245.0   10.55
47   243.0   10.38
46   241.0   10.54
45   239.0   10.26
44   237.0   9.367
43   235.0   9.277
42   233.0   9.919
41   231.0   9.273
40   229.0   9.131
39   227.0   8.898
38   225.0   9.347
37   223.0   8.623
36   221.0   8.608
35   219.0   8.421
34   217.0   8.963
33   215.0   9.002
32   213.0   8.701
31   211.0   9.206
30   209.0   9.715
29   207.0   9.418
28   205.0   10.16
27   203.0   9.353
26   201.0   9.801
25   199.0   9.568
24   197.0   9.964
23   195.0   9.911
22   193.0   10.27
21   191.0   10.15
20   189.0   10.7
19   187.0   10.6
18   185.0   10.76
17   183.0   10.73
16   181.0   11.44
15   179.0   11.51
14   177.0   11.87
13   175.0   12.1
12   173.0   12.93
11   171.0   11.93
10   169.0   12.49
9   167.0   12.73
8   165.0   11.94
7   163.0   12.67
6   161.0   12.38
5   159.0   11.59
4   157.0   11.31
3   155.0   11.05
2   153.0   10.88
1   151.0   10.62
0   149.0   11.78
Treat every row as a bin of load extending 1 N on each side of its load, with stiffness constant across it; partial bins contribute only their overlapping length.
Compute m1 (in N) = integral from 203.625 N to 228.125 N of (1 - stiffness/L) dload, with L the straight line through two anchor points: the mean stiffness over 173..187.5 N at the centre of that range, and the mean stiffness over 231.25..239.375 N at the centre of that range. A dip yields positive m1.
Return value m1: 2.8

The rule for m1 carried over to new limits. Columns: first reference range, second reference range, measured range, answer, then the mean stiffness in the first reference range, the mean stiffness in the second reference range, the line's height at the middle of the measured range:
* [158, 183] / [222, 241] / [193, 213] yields 1.9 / 12.1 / 9.41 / 10.7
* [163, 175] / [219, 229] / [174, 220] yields 2.2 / 12.4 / 8.85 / 10.6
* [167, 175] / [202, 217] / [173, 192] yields 0.6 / 12.4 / 9.34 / 11.5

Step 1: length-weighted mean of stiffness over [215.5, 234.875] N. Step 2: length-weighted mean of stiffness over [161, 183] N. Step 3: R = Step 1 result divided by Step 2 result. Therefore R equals 0.7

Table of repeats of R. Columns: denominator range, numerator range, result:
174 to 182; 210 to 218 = 0.76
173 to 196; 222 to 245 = 0.87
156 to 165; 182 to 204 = 0.85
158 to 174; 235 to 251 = 0.82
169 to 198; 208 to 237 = 0.82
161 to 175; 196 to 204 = 0.78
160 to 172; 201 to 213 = 0.77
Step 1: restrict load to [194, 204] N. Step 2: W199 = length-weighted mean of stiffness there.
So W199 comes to 9.72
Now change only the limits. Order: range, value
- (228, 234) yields 9.44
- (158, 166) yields 12.1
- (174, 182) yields 11.7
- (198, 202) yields 9.68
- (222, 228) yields 8.96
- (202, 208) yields 9.64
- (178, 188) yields 11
